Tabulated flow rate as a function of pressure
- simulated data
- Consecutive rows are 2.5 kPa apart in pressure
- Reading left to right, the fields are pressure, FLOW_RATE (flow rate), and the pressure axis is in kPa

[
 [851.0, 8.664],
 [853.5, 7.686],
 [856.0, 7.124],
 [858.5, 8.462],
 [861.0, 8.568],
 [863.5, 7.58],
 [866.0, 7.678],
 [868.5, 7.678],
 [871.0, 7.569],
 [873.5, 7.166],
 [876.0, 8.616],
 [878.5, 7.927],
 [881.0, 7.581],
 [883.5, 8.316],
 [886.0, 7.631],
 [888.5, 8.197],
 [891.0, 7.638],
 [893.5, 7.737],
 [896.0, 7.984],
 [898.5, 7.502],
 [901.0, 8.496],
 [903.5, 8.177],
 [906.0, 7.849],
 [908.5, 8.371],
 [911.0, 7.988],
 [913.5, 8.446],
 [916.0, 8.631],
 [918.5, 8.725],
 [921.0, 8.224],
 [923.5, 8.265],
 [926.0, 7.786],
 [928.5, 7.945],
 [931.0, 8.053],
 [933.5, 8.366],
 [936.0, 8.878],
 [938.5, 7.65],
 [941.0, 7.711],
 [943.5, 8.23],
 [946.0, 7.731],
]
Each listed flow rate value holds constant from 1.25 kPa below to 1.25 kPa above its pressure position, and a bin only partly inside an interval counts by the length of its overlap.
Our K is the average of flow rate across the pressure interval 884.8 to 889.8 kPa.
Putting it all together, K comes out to 7.91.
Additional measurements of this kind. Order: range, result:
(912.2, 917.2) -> 8.53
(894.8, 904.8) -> 8.04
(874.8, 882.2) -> 8.04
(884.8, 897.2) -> 7.84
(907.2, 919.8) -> 8.43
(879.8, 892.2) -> 7.87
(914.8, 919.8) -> 8.67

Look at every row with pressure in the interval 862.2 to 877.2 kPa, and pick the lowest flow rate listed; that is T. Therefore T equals 7.166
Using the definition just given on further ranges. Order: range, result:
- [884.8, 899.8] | 7.502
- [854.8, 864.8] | 7.124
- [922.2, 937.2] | 7.786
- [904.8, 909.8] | 7.849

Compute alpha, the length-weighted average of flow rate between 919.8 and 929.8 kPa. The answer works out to 8.05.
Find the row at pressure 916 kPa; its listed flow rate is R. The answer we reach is 8.631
